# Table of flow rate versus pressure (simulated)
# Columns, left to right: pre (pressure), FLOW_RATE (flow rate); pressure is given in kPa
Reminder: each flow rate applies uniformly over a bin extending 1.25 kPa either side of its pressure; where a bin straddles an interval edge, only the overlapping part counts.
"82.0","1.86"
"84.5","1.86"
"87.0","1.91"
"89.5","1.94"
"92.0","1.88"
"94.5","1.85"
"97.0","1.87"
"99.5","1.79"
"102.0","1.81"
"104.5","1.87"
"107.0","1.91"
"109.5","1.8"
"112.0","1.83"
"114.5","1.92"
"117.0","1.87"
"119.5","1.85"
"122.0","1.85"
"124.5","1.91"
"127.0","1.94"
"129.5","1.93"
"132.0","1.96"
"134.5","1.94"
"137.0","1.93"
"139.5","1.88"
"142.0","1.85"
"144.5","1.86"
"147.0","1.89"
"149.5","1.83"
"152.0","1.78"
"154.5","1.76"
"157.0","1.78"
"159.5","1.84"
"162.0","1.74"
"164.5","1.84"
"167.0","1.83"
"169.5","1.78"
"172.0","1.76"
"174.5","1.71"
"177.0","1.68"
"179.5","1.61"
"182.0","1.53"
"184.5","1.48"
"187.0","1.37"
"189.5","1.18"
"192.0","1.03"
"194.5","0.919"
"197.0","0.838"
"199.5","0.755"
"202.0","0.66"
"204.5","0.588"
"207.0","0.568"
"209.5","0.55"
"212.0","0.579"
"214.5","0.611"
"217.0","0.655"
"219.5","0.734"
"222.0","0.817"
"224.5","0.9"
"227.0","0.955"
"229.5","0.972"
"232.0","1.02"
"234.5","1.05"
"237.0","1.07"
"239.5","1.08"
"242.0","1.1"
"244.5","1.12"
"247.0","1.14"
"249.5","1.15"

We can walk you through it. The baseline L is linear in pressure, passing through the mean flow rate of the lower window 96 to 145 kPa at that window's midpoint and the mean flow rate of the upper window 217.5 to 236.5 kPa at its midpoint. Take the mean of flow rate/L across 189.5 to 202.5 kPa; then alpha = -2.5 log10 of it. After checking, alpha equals 0.33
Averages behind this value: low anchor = 1.88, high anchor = 0.917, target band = 0.883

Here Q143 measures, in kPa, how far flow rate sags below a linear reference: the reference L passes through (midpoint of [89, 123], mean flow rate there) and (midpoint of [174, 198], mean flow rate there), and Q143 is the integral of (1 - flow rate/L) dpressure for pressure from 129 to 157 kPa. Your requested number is -4.4 kPa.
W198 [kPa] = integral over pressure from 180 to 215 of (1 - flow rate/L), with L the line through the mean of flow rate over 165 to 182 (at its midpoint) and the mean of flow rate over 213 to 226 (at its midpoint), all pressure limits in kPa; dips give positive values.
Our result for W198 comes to 9.09 kPa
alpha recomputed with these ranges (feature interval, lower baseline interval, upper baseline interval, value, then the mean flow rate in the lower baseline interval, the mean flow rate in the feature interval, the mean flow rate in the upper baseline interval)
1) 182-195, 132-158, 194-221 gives -0.195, 1.86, 1.24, 0.672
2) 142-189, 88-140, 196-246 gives -0.244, 1.88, 1.72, 0.833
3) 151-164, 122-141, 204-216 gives -0.207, 1.92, 1.78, 0.58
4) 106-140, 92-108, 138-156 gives -0.029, 1.85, 1.89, 1.84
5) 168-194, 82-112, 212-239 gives -0.223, 1.86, 1.5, 0.87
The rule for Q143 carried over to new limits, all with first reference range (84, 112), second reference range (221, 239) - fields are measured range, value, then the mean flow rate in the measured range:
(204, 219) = 6.81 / 0.599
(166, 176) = -2.87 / 1.77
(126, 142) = -3.01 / 1.92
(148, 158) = -2.00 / 1.79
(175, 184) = -1.98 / 1.6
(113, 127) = -1.40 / 1.88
